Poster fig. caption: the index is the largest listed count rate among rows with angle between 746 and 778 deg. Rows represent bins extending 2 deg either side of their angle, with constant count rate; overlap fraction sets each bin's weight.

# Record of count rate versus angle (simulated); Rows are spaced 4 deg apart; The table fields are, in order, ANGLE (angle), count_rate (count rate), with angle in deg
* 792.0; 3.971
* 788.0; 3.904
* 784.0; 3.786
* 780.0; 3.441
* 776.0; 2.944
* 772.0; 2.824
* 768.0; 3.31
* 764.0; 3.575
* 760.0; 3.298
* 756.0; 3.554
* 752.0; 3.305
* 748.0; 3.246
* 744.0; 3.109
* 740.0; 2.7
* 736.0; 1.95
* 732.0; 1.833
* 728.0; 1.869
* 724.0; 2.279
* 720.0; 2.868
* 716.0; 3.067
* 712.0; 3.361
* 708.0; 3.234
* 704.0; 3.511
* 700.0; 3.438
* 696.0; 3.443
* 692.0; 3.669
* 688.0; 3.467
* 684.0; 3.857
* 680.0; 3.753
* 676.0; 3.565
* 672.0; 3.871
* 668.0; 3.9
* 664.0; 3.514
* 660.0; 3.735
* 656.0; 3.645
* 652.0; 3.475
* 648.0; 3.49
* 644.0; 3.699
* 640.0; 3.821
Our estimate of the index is 3.575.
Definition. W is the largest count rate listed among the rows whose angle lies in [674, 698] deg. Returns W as 3.857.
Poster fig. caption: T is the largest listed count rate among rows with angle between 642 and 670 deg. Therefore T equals 3.9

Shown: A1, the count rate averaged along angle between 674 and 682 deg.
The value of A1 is 3.66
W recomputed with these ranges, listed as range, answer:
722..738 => 2.279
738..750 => 3.246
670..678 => 3.871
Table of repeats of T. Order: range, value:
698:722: 3.511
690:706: 3.669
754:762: 3.554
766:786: 3.786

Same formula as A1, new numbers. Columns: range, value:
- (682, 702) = 3.57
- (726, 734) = 1.85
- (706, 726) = 2.96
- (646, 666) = 3.57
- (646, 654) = 3.48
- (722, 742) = 2.13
